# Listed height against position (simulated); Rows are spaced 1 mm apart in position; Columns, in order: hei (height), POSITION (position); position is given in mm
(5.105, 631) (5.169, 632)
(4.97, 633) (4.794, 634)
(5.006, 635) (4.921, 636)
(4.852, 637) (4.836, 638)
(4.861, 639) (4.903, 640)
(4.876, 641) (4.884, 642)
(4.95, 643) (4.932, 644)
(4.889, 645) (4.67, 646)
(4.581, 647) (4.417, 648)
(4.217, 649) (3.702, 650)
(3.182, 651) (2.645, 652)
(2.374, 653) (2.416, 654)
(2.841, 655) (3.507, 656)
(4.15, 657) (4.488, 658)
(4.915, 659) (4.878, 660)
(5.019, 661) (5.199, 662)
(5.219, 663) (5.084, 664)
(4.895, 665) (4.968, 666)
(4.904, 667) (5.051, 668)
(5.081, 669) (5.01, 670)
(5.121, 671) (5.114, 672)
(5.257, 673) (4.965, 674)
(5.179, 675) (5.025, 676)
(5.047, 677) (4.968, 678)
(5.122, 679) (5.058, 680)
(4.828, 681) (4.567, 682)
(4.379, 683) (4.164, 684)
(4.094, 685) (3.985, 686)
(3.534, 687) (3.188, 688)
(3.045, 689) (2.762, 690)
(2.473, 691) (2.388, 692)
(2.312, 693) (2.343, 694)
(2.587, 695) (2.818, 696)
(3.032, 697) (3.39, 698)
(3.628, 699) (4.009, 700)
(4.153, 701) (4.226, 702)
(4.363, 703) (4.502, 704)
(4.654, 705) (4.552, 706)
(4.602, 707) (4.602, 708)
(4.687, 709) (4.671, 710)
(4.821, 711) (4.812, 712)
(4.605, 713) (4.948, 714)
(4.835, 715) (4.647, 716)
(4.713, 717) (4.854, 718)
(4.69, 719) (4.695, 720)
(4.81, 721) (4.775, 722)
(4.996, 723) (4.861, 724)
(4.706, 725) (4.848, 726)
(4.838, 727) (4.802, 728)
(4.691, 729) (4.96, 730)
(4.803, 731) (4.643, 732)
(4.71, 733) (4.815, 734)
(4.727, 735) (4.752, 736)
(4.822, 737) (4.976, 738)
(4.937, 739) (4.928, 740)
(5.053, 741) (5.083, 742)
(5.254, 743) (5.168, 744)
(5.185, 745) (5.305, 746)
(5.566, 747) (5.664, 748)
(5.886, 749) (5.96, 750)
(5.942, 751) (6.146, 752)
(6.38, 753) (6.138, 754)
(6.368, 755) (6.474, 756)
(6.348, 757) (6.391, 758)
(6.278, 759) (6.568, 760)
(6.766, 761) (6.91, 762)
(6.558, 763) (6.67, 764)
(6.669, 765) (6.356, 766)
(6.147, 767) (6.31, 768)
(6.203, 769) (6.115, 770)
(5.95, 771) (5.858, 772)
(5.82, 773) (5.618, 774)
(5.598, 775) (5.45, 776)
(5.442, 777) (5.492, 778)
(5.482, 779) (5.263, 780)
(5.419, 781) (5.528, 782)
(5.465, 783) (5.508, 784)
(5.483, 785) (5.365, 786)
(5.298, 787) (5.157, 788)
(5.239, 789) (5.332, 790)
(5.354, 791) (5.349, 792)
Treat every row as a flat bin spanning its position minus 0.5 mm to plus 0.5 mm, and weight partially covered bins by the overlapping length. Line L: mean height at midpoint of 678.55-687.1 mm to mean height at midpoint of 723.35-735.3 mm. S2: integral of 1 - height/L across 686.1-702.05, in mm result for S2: 5.0 mm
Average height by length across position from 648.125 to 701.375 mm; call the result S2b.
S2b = 4.08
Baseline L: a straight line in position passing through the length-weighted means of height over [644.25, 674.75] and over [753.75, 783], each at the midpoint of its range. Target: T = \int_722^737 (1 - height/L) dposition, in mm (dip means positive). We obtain 1.9 mm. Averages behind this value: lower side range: 4.44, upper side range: 6.06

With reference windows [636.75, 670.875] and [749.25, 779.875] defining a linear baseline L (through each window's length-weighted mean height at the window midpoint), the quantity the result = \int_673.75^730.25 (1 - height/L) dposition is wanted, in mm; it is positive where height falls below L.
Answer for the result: 9.98 mm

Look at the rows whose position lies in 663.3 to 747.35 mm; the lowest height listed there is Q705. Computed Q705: 2.312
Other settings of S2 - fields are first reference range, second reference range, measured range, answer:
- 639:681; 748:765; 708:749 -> 6.6 mm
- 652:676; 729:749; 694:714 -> 2.9 mm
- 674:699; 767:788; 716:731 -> -0.9 mm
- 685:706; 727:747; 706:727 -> -2.9 mm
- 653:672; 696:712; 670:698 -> 2.7 mm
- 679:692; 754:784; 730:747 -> 0.9 mm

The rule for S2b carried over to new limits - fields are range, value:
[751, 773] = 6.34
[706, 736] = 4.76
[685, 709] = 3.56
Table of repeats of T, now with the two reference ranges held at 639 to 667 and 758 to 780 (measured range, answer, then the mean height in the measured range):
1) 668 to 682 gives -1.1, 5.04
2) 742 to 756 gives 0.1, 5.77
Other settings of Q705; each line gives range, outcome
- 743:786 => 5.168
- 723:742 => 4.643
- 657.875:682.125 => 4.488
